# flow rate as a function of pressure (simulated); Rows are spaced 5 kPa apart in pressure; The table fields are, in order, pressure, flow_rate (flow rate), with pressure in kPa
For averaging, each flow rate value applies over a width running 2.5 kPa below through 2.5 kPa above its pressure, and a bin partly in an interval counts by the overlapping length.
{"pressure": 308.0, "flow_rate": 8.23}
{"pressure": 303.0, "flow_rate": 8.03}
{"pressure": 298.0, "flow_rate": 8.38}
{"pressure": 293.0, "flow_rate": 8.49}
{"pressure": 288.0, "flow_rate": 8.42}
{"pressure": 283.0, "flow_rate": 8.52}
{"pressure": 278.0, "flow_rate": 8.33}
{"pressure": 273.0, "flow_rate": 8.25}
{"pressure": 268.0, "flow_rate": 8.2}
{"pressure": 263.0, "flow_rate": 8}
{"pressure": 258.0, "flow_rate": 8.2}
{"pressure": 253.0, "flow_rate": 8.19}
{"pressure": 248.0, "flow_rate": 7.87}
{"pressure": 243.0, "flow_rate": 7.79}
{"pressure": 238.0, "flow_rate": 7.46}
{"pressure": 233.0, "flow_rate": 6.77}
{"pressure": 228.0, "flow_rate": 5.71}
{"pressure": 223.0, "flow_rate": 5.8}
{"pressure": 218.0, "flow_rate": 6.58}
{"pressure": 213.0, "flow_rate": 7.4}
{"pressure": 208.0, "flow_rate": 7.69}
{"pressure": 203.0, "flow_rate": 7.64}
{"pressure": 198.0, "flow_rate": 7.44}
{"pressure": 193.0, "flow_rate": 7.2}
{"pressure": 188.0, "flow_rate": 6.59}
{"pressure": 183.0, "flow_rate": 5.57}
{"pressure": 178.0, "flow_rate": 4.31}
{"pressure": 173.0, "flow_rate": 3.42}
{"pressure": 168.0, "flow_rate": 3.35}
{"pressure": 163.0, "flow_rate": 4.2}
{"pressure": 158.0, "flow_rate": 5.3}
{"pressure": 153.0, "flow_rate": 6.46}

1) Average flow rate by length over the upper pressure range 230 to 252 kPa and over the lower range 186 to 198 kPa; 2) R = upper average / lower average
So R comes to 1.07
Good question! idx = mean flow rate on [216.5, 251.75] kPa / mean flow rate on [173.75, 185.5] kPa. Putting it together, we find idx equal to 1.47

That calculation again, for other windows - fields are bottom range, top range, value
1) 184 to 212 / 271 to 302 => 1.16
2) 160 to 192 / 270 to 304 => 1.78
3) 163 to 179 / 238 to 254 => 2.11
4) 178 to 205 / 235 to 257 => 1.18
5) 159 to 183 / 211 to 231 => 1.55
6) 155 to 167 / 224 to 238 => 1.38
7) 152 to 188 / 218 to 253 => 1.48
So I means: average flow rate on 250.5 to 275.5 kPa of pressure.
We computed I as 8.17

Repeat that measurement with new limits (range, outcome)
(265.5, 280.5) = 8.26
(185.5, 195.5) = 6.9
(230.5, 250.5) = 7.47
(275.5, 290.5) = 8.42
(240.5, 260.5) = 8.01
